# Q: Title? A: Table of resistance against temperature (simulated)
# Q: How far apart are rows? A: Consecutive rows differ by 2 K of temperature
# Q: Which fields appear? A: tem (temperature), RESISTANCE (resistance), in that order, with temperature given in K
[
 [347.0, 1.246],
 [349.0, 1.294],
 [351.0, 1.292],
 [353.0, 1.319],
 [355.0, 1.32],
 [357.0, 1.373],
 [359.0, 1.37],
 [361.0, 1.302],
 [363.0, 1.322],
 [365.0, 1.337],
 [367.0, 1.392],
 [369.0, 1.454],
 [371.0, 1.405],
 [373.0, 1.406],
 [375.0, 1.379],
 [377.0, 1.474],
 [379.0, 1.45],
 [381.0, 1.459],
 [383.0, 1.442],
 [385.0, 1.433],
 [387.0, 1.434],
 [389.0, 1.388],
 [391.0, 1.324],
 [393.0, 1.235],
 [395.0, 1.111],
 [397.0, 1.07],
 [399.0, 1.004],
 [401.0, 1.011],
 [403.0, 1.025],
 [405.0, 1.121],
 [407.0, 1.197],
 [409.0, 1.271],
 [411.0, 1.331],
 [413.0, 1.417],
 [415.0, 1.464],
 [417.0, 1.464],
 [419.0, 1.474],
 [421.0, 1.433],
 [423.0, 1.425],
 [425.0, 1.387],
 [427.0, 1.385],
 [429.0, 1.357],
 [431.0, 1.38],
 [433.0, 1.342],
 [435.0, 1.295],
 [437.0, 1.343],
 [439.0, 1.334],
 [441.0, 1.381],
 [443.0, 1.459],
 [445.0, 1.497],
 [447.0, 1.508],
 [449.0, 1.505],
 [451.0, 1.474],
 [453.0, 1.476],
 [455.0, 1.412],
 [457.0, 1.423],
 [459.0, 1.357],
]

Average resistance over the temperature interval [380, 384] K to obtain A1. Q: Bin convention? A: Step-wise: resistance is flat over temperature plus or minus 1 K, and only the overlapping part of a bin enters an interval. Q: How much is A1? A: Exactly 1.45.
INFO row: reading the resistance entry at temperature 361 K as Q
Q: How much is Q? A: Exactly 1.302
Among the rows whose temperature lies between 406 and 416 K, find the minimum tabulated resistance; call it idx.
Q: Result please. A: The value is 1.197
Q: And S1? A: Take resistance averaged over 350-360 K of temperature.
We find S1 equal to 1.33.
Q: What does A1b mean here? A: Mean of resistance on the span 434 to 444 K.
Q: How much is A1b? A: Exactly 1.36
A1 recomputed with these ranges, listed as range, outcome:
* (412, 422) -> 1.45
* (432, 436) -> 1.32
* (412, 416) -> 1.44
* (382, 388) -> 1.44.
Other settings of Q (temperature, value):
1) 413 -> 1.417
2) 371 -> 1.405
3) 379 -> 1.45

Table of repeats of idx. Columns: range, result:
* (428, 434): 1.342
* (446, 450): 1.505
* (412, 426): 1.387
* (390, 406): 1.004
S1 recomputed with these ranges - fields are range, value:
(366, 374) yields 1.41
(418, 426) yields 1.43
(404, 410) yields 1.2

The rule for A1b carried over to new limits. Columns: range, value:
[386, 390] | 1.41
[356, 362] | 1.35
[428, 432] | 1.37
